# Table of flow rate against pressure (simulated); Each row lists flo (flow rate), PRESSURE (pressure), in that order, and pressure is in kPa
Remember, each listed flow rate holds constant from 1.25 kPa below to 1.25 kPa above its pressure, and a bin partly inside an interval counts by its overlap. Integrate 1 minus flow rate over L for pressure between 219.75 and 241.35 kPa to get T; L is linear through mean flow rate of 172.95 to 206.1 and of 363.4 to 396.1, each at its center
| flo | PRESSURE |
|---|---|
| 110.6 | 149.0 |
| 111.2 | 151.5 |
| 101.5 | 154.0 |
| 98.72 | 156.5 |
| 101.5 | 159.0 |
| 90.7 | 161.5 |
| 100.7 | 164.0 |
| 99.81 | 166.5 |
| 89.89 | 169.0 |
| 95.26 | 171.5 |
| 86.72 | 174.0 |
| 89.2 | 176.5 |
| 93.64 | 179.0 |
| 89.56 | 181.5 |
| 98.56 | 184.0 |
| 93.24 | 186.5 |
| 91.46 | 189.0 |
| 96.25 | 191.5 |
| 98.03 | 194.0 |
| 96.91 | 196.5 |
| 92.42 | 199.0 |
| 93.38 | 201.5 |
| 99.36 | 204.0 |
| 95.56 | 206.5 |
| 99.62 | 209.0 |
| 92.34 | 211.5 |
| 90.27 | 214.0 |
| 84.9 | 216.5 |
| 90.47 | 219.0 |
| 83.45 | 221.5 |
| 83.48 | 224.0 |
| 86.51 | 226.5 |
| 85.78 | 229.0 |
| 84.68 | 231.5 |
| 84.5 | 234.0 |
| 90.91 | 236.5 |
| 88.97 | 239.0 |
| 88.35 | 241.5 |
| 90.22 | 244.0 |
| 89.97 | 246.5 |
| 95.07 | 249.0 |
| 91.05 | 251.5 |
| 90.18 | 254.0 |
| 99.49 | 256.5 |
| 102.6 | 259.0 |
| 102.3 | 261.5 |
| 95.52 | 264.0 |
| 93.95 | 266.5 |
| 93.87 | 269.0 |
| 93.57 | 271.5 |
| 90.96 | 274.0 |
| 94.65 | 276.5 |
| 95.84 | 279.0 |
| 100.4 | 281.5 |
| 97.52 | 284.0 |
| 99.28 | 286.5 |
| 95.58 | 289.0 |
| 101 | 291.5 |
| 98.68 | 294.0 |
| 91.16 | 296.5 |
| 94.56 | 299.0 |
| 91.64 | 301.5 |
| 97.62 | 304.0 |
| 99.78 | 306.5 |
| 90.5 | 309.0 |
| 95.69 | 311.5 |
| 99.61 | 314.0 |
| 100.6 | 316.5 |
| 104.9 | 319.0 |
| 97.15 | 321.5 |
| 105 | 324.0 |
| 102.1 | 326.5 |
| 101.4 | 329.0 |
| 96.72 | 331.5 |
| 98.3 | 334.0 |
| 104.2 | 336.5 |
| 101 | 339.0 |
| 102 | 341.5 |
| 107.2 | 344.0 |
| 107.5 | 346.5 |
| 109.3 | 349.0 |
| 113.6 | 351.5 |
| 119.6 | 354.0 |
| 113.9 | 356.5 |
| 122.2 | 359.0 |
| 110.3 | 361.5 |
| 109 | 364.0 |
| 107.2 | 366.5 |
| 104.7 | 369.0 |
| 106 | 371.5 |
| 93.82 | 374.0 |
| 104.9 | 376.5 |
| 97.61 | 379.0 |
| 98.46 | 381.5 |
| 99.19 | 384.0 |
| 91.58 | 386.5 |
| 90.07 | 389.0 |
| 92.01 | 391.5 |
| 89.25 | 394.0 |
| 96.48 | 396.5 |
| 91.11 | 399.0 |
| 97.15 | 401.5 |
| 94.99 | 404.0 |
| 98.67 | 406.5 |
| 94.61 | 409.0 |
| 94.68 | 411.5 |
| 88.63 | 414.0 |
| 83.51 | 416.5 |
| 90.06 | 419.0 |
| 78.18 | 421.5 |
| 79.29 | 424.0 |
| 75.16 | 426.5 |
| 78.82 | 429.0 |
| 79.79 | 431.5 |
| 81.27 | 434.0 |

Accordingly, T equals 2.0 kPa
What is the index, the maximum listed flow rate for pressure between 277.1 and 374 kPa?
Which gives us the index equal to 122.2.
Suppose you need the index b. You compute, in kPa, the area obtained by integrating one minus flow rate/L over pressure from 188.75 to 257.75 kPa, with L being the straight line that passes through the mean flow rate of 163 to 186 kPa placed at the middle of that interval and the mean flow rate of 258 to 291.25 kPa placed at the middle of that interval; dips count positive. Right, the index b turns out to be 2.8 kPa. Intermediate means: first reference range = 93.6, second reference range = 96.7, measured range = 91.2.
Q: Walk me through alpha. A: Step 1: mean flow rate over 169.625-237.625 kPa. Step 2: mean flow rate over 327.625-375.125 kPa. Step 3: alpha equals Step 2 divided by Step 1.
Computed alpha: 1.2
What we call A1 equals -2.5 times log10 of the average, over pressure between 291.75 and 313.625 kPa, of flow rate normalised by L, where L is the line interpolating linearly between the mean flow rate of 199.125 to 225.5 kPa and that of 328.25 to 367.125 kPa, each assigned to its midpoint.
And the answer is 0.08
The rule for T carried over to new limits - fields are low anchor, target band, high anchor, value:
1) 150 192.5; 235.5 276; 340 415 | 1.9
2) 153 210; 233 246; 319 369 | 1.4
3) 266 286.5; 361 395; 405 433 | -4.2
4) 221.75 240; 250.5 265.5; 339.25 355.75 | -0.9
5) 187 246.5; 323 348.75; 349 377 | 0.8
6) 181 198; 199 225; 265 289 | 1.0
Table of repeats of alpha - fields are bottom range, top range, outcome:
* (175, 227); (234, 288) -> 1.02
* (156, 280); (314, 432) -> 1.06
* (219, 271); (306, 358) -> 1.14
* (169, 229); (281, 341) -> 1.07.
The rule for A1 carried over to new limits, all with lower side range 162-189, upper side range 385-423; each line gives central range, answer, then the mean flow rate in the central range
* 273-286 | -0.042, 96.2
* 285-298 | -0.054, 97.1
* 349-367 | -0.232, 114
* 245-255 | 0.014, 91.6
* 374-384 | -0.088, 99.4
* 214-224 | 0.080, 86.4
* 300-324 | -0.064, 97.9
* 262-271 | -0.028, 95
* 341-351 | -0.169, 107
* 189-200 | -0.025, 95.5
